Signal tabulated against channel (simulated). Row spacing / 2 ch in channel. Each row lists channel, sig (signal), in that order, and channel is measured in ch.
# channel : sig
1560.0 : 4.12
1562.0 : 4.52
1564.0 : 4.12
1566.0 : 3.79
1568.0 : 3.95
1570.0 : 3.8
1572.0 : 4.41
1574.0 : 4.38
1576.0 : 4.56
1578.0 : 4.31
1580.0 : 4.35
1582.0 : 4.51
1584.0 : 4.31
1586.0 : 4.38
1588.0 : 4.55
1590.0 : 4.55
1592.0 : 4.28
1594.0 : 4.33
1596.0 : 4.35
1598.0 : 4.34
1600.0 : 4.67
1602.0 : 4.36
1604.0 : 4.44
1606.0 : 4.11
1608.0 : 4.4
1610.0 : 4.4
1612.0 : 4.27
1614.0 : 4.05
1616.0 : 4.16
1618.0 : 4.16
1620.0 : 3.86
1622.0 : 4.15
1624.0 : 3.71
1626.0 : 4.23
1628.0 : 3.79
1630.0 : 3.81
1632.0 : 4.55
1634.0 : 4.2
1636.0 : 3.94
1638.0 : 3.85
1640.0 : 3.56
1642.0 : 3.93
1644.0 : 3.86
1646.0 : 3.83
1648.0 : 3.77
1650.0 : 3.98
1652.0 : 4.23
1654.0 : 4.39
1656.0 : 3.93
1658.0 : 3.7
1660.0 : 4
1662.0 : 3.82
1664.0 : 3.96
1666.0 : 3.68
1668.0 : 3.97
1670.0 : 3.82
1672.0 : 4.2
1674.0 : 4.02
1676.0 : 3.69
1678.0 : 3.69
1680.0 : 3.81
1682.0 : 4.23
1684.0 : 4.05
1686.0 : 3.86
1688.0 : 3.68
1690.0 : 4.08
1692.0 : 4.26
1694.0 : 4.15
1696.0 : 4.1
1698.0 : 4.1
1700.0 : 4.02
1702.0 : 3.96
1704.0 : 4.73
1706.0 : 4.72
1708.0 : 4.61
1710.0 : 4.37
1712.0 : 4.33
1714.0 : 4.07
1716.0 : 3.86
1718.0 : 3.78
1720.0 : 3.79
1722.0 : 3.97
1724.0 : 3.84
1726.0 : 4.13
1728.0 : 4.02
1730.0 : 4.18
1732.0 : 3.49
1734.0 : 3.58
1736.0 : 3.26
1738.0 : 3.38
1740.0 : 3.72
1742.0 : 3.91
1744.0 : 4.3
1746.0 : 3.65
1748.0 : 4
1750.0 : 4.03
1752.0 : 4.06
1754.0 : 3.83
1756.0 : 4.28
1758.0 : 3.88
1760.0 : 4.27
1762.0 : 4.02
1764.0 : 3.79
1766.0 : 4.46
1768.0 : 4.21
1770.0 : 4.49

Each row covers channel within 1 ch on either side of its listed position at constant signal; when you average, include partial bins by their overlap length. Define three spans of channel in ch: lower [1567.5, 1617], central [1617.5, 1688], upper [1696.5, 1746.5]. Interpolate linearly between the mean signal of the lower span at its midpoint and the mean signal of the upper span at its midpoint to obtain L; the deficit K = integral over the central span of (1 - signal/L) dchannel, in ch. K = 3.9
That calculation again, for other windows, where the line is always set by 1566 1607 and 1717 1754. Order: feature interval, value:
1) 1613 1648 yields 1.8 ch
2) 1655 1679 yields 1.1 ch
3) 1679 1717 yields -1.9 ch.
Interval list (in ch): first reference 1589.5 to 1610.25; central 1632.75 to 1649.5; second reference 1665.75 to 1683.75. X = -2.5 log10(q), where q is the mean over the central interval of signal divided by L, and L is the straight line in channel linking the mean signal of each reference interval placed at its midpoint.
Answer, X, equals 0.07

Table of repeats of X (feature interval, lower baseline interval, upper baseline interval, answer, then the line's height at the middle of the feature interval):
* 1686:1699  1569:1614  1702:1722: 0.05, 4.24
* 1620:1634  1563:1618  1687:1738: 0.05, 4.22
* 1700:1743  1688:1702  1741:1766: 0.02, 4.05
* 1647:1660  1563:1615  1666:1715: 0.05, 4.17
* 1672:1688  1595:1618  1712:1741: 0.03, 4.01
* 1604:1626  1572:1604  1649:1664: 0.03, 4.25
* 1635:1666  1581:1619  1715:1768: 0.08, 4.19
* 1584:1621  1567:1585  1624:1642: -0.04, 4.14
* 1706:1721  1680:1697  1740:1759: -0.04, 4.01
